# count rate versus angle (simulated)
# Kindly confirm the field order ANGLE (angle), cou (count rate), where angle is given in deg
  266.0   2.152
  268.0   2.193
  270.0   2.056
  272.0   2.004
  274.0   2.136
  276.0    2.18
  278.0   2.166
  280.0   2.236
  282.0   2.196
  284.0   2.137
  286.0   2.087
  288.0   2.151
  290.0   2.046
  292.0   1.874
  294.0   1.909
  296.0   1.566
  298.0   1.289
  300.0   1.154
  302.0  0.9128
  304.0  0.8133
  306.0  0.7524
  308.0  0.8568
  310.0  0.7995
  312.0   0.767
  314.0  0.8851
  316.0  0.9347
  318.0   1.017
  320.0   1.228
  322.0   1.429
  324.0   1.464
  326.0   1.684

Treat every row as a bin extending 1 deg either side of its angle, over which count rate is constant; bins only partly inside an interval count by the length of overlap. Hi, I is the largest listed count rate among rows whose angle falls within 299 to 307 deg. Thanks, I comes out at 1.154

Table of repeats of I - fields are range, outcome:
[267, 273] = 2.193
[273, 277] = 2.18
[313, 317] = 0.9347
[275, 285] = 2.236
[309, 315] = 0.8851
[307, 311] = 0.8568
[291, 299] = 1.909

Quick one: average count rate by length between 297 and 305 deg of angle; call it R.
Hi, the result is 1.04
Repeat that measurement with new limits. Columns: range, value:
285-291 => 2.09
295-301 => 1.34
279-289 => 2.16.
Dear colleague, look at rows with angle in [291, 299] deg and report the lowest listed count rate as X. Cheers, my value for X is 1.289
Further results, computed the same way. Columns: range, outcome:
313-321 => 0.8851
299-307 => 0.7524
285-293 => 1.874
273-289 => 2.087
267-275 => 2.004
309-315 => 0.767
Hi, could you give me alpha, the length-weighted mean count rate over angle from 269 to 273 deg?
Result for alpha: 2.03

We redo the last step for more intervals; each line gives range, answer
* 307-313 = 0.808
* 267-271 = 2.12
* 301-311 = 0.827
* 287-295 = 1.99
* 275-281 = 2.19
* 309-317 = 0.847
